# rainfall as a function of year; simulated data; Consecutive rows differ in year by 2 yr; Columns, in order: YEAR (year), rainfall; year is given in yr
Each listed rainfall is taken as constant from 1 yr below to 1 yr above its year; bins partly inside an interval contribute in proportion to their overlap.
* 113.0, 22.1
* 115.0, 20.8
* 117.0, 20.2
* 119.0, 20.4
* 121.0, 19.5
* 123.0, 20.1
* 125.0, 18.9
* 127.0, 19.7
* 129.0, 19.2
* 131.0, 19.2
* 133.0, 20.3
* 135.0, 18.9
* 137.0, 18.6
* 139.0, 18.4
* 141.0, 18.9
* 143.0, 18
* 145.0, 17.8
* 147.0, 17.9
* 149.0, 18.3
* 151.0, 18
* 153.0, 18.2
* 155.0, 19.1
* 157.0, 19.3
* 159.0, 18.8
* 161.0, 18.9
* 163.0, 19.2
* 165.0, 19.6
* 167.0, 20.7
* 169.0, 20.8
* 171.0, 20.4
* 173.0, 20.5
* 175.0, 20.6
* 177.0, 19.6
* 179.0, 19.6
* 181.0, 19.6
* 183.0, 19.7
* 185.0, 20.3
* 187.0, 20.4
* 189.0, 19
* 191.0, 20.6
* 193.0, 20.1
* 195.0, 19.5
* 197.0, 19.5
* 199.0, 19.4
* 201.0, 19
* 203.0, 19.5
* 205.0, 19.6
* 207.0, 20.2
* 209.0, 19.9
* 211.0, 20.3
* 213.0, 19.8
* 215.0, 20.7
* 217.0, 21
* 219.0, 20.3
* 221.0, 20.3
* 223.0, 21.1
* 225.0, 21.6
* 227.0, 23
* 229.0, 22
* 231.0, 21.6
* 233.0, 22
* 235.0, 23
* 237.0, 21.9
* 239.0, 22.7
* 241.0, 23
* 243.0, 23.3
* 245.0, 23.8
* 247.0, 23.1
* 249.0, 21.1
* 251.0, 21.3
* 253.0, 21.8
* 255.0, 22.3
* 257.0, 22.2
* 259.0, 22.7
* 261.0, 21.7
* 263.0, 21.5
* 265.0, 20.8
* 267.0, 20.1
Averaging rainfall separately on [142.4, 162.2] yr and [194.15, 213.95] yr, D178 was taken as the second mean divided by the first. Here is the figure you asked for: 1.07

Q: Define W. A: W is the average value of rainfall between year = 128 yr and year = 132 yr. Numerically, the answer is 19.2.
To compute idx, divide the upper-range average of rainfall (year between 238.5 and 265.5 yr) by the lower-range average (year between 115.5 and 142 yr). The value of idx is 1.15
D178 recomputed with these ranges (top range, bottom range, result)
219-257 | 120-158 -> 1.17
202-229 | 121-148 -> 1.09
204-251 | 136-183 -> 1.12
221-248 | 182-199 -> 1.13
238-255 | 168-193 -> 1.12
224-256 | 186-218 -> 1.12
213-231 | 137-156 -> 1.16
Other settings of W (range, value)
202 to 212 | 19.9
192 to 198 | 19.7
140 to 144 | 18.4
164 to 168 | 20.1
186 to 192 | 20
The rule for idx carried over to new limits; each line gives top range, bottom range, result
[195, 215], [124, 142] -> 1.03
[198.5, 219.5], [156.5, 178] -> 1.01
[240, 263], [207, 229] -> 1.07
